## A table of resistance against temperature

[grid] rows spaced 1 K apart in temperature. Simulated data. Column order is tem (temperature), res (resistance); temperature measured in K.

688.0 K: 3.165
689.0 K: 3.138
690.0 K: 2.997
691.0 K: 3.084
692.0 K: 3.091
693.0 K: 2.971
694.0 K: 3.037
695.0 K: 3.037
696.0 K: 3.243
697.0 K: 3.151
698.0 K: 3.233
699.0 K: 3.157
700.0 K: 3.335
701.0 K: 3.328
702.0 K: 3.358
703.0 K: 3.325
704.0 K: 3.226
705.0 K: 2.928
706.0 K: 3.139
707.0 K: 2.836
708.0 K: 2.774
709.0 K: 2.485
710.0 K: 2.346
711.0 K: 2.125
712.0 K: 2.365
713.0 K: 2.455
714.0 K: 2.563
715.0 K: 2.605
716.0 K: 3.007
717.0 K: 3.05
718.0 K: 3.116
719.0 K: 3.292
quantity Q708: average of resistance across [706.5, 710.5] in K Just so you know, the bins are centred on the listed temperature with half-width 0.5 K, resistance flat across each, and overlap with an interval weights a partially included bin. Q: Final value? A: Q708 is 2.61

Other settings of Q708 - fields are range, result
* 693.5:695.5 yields 3.04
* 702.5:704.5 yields 3.28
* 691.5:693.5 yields 3.03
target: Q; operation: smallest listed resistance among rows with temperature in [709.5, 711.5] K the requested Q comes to 2.125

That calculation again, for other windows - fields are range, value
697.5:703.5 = 3.157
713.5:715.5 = 2.563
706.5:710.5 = 2.346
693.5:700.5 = 3.037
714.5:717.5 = 2.605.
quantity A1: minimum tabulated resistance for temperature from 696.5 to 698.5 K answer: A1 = 3.151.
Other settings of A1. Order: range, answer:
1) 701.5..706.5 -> 2.928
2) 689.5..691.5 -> 2.997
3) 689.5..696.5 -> 2.971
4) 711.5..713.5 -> 2.365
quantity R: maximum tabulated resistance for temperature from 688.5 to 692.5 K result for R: 3.138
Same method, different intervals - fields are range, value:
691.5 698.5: 3.243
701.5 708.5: 3.358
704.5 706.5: 3.139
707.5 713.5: 2.774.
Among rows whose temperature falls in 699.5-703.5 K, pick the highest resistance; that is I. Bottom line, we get 3.358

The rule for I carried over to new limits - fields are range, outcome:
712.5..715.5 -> 2.605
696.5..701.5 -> 3.335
